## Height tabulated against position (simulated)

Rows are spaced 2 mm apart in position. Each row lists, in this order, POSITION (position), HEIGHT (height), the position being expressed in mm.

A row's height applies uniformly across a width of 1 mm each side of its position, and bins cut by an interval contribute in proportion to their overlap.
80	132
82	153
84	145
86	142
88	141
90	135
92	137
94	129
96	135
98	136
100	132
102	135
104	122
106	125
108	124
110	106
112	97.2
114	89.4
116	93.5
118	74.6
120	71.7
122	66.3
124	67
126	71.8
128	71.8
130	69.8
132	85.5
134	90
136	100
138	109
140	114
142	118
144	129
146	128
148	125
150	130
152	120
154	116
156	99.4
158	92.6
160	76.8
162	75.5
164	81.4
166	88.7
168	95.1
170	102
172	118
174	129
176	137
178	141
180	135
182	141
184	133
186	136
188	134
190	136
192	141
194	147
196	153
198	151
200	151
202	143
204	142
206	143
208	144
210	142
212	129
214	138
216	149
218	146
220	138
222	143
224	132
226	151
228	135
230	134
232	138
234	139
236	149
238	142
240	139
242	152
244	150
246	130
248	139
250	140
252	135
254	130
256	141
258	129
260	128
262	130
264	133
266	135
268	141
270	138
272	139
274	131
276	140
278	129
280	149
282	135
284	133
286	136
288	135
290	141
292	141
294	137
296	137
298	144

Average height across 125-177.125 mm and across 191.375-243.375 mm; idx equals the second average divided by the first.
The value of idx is 1.39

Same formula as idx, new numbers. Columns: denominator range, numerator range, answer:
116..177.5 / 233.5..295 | 1.39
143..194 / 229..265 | 1.16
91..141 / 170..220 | 1.36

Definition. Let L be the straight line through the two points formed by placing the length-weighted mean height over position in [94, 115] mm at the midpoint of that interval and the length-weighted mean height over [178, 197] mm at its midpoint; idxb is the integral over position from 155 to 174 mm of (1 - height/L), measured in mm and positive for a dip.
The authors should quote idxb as 5.70 mm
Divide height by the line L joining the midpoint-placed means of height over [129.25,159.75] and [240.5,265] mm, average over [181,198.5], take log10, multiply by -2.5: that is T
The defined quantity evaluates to -0.176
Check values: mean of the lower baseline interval 108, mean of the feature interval 141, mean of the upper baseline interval 136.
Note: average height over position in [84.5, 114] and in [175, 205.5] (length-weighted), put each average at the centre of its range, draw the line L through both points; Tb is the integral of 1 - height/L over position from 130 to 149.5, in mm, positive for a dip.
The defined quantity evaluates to 3.55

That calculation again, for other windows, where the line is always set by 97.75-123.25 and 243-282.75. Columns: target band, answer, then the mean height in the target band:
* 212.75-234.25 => -2.1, 140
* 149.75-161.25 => 1.0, 104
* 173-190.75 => -2.5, 136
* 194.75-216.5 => -3.5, 144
